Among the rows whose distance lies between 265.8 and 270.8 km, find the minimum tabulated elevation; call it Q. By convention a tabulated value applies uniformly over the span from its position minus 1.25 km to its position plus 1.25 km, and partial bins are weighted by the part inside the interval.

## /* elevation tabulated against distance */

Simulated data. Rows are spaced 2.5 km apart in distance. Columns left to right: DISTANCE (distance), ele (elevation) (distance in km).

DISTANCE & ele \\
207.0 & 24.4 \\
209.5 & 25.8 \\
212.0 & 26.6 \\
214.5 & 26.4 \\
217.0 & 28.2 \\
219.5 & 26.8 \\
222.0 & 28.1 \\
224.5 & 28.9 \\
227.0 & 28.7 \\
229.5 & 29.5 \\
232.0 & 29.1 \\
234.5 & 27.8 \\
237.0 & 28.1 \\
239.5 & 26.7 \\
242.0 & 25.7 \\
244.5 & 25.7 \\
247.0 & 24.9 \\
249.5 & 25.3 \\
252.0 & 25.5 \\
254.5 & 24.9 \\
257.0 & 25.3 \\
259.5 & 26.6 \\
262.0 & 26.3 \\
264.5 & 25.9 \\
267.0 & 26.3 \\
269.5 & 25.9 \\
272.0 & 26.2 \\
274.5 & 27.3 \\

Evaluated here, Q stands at 25.9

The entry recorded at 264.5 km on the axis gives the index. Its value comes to 25.9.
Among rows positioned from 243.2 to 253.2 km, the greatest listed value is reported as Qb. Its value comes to 25.7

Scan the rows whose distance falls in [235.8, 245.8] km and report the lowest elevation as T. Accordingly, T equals 25.7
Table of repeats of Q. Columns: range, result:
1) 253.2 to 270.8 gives 24.9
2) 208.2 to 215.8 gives 25.8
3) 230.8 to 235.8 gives 27.8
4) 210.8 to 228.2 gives 26.4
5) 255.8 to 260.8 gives 25.3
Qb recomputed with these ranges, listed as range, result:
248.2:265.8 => 26.6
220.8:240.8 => 29.5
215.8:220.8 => 28.2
